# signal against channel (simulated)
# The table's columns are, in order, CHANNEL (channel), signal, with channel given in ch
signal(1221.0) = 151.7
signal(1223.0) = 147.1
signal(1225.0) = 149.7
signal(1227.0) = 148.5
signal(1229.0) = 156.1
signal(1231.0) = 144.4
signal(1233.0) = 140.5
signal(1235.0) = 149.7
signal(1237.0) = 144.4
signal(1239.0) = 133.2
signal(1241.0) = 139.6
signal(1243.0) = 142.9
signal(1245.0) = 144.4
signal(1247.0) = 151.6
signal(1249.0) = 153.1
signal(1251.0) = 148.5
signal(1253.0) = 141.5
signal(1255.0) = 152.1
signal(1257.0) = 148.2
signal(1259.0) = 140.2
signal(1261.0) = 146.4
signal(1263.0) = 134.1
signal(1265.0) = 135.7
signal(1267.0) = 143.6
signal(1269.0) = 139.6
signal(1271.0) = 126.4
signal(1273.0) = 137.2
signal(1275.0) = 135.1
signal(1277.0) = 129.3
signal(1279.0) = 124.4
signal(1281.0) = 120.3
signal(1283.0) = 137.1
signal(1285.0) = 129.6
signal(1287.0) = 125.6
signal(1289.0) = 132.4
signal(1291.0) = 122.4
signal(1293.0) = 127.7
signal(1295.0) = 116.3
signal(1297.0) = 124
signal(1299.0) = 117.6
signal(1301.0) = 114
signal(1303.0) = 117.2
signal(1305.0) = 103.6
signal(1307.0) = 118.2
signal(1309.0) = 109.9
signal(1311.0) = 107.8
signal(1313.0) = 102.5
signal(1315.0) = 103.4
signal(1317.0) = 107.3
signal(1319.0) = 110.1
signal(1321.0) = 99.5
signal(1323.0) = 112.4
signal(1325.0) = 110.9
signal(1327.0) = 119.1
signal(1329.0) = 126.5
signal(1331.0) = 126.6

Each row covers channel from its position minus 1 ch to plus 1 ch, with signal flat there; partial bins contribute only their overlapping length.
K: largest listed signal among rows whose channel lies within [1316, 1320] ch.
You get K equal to 110.1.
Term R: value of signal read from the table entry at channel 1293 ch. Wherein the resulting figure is 127.7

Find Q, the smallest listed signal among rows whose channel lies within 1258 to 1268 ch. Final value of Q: 134.1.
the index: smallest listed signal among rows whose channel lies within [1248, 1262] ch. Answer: 140.2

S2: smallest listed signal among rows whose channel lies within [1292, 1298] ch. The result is 116.3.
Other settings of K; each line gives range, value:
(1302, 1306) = 117.2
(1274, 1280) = 135.1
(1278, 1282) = 124.4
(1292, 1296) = 127.7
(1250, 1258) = 152.1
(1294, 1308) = 124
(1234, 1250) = 153.1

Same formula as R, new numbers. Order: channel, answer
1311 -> 107.8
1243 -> 142.9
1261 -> 146.4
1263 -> 134.1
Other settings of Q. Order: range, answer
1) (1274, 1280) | 124.4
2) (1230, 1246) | 133.2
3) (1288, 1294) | 122.4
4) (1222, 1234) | 140.5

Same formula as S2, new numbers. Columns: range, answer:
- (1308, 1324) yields 99.5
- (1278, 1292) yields 120.3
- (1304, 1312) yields 103.6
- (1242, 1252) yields 142.9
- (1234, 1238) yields 144.4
